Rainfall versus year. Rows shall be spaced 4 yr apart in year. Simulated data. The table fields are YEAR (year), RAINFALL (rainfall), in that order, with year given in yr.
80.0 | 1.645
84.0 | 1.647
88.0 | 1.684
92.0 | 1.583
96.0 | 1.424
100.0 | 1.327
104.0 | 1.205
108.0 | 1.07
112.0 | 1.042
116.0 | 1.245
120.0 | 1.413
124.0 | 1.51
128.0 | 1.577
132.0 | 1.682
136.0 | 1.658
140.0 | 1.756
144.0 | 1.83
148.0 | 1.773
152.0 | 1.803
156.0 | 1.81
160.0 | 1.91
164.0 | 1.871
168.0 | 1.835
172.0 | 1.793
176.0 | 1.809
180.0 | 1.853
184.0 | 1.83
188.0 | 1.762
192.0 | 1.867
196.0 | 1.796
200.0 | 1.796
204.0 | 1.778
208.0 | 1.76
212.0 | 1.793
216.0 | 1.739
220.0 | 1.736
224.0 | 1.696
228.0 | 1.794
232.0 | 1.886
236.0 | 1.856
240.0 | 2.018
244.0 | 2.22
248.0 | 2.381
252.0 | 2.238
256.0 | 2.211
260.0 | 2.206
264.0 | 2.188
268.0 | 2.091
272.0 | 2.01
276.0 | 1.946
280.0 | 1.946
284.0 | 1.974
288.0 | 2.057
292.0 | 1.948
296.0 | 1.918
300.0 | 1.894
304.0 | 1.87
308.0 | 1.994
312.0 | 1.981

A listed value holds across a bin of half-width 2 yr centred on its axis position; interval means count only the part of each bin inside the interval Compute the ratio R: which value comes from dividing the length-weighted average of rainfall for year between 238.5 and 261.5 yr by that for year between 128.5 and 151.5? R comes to 1.28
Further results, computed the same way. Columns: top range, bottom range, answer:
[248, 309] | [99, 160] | 1.34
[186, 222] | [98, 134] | 1.33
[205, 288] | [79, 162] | 1.28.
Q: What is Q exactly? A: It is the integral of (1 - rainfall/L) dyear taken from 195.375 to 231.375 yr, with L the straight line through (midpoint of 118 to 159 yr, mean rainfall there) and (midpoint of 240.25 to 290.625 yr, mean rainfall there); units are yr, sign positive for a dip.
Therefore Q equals 3.2 yr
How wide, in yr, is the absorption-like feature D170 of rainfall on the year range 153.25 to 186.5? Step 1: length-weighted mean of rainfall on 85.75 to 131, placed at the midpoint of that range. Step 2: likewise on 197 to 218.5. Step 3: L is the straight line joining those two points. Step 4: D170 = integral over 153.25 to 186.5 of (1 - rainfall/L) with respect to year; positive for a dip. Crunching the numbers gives -4.4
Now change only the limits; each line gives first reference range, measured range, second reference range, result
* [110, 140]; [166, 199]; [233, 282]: -1.41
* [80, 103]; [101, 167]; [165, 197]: 4.05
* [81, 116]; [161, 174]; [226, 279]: -1.16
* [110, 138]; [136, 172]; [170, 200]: -4.12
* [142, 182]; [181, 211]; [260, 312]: 1.18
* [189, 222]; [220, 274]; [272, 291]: -4.45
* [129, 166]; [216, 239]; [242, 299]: 2.15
